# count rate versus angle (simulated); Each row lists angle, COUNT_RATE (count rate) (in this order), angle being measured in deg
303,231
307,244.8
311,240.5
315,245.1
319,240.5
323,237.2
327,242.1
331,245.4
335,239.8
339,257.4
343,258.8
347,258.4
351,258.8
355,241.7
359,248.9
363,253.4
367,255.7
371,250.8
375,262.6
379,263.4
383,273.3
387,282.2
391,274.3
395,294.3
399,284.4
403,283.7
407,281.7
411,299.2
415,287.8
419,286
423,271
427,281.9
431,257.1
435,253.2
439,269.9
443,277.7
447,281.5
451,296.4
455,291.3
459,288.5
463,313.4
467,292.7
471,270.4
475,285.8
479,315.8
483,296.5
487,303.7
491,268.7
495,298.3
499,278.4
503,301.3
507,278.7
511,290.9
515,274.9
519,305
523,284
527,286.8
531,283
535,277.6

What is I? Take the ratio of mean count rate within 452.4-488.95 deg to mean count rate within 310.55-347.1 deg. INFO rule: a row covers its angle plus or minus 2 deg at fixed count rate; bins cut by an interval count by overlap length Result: 1.20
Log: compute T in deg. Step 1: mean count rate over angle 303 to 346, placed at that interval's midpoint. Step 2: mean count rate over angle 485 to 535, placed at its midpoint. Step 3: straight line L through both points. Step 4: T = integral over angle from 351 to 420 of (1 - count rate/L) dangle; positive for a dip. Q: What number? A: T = -3.3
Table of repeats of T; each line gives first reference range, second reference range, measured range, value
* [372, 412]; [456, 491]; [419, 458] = 1.5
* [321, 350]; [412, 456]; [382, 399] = -1.1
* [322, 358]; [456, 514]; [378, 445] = -2.0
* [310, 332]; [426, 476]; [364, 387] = -0.4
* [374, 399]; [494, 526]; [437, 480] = -0.8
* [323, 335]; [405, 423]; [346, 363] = 0.2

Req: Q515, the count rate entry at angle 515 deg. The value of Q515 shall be 274.9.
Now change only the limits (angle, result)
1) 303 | 231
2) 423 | 271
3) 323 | 237.2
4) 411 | 299.2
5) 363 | 253.4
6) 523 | 284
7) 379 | 263.4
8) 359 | 248.9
